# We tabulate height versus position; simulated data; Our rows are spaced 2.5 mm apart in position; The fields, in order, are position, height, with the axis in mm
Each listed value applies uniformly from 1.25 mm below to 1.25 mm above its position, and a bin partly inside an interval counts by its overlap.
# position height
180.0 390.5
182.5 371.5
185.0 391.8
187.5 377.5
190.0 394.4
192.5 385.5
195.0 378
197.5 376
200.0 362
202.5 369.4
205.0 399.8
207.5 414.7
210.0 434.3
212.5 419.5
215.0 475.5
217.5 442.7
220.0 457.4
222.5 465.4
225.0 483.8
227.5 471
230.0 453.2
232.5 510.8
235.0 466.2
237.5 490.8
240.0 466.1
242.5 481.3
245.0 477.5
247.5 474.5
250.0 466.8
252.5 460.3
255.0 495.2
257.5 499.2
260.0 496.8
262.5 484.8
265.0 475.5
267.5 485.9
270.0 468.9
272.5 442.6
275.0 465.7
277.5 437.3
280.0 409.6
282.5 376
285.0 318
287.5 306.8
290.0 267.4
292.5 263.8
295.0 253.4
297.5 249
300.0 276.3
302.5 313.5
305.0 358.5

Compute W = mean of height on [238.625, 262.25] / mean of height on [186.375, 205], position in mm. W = 1.3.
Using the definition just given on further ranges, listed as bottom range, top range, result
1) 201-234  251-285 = 1.02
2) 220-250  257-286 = 0.94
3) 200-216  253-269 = 1.18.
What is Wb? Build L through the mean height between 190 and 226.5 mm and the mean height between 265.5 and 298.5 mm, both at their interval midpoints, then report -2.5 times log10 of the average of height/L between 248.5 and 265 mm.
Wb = -0.25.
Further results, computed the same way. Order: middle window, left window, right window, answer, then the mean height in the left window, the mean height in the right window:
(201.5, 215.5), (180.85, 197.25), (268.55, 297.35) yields -0.11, 383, 361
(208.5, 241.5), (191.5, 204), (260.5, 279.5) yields -0.14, 374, 465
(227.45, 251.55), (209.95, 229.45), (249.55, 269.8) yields -0.01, 457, 483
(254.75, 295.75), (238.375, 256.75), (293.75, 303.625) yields -0.11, 476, 273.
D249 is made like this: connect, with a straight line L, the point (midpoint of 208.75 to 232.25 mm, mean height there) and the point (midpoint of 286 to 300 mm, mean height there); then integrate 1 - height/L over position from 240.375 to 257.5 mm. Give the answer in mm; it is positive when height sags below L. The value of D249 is -4.2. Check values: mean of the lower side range 458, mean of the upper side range 270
